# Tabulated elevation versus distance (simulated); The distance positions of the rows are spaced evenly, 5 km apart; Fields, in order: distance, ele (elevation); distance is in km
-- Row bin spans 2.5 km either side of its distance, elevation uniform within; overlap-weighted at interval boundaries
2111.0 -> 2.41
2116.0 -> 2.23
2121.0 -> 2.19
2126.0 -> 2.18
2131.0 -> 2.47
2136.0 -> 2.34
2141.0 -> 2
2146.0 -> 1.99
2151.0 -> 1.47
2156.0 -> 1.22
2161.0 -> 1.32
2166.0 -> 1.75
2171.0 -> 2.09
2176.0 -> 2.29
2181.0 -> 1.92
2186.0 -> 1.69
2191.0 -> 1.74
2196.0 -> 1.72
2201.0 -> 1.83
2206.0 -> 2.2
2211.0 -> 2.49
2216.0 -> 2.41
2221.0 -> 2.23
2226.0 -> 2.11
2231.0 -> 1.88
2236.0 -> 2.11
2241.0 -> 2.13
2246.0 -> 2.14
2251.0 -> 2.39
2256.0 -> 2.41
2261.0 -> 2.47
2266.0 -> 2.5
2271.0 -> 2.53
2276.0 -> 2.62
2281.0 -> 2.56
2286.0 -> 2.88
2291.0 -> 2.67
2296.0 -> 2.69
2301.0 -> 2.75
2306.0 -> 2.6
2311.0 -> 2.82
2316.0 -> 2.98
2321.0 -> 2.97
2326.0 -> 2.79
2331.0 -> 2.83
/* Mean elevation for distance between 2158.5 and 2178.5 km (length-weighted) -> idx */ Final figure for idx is 1.86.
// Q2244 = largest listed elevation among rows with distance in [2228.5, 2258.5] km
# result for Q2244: 2.41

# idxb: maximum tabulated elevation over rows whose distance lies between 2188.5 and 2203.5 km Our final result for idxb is 1.83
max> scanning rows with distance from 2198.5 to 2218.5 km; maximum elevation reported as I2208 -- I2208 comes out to 2.49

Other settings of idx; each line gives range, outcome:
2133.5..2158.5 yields 1.8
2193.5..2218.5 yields 2.13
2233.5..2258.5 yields 2.24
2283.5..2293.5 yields 2.77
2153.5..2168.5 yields 1.43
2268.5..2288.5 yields 2.65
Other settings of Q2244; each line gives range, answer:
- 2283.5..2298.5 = 2.88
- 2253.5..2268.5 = 2.5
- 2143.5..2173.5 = 2.09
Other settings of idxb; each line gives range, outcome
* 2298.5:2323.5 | 2.98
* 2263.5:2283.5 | 2.62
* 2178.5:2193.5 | 1.92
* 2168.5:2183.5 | 2.29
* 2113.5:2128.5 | 2.23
